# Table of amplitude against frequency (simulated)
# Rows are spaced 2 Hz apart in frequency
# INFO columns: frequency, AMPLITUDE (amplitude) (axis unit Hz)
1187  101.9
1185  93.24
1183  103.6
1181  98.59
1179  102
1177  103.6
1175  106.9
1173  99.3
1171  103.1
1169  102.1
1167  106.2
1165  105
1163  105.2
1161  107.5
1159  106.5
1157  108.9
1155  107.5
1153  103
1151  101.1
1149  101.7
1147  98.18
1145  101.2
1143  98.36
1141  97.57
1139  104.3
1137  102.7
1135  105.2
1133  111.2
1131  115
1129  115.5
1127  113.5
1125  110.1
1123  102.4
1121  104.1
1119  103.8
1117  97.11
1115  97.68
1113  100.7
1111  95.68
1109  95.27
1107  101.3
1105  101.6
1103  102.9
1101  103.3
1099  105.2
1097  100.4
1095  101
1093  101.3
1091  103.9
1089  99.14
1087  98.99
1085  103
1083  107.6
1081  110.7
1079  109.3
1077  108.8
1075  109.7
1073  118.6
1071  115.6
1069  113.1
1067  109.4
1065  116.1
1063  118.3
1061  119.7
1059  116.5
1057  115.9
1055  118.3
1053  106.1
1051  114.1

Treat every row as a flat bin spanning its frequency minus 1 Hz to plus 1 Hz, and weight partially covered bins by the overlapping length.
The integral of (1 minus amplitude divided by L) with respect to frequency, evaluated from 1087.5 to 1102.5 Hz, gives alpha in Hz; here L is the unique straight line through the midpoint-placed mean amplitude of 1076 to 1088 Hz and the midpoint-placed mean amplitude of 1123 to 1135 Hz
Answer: 0.8 Hz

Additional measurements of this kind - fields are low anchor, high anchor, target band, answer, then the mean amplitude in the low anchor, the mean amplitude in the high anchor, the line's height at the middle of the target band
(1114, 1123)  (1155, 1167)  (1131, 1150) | 0.2 Hz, 101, 107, 104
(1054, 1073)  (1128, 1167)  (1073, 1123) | 3.9 Hz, 116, 105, 112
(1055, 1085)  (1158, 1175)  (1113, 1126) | 0.8 Hz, 113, 105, 109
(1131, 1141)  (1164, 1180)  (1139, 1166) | 0.4 Hz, 106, 104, 105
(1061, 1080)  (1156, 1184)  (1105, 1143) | 1.6 Hz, 114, 104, 109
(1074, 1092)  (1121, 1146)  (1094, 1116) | 1.1 Hz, 106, 106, 106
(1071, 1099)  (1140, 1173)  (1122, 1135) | -0.8 Hz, 106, 103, 104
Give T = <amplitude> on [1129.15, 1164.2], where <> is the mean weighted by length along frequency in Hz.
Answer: 105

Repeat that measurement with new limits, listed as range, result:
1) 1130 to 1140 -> 108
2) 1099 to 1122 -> 101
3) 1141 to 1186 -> 103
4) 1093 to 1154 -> 103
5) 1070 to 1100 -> 106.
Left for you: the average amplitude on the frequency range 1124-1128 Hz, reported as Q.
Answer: 112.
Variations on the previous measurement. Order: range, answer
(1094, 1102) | 102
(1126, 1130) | 114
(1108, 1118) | 97.3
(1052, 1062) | 115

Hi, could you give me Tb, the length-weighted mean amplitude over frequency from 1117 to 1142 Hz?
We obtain 107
